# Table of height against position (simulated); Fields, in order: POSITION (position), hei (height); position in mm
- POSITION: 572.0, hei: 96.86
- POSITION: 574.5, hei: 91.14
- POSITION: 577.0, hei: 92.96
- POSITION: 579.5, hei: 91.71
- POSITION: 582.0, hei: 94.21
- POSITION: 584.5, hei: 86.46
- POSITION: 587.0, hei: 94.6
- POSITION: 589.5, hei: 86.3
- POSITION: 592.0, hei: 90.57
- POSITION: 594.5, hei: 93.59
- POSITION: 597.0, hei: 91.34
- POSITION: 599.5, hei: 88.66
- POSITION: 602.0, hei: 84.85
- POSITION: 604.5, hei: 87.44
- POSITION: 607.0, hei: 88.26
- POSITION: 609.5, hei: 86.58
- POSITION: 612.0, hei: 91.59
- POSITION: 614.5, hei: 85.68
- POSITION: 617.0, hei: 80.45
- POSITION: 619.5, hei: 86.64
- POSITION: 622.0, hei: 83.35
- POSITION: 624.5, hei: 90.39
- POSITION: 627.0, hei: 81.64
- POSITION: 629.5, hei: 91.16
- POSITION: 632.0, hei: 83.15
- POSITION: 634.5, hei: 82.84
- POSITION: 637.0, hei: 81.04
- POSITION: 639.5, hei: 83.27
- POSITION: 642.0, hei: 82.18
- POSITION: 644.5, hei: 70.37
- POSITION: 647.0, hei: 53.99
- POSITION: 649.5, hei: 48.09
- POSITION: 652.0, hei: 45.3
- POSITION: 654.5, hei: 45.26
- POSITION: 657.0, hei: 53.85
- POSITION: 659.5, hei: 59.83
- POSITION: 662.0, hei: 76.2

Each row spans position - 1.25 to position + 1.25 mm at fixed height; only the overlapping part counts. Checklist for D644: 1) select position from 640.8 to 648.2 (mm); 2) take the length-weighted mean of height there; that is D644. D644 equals 68.9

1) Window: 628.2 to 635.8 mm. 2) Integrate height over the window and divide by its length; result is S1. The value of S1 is 85.7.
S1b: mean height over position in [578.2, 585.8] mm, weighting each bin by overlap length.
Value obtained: 90.8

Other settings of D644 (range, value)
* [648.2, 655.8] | 46.3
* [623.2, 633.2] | 86.6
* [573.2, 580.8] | 92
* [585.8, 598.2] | 91.3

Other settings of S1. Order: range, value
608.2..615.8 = 87.9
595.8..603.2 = 88.3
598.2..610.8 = 87.2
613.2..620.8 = 84.3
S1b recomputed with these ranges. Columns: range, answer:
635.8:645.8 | 79.1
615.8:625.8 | 85.2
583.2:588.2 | 90.5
